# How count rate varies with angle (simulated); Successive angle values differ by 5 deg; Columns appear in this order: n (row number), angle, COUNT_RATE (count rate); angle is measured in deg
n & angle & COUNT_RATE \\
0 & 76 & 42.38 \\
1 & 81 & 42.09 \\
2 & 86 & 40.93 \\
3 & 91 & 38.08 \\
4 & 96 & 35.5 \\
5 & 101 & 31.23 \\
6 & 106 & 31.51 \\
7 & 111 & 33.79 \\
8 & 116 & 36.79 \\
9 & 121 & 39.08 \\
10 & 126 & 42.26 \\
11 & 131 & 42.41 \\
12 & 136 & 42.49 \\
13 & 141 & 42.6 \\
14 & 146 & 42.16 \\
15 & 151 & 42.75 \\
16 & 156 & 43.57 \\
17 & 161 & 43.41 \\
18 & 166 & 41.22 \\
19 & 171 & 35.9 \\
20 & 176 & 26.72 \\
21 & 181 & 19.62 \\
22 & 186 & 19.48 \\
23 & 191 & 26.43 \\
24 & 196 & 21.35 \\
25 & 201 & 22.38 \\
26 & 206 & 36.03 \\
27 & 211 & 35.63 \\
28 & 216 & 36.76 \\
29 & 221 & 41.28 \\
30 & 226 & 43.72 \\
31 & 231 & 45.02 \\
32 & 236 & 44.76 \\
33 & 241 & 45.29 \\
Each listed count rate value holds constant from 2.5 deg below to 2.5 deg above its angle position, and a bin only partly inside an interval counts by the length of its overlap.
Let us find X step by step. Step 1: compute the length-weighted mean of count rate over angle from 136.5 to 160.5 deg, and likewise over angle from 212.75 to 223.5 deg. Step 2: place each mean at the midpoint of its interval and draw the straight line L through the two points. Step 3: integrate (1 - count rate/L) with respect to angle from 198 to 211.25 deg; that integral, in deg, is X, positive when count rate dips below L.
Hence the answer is 3.1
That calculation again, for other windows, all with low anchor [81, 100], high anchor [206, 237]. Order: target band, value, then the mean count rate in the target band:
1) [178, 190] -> 5.8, 20.7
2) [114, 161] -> -3.2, 41.7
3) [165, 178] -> 1.8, 34.2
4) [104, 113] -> 1.4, 32.7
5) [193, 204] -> 4.8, 22.7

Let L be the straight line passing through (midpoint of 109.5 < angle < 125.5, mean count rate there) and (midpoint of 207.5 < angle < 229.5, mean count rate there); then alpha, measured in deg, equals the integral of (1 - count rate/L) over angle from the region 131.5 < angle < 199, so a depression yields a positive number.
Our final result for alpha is 6.54 deg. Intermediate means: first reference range 37.4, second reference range 39.5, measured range 34.6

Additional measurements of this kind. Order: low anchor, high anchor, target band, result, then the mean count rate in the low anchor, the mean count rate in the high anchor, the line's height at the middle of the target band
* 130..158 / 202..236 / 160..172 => 0.4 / 42.7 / 39.3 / 41.7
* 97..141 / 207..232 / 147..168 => -2.3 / 37.7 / 39.9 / 38.5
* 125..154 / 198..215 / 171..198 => 8.6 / 42.5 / 31.5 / 35.1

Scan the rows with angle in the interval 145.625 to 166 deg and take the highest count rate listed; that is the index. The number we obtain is 43.57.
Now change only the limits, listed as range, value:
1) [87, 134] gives 42.41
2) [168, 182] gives 35.9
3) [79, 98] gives 42.09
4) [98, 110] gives 31.51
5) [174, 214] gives 36.03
